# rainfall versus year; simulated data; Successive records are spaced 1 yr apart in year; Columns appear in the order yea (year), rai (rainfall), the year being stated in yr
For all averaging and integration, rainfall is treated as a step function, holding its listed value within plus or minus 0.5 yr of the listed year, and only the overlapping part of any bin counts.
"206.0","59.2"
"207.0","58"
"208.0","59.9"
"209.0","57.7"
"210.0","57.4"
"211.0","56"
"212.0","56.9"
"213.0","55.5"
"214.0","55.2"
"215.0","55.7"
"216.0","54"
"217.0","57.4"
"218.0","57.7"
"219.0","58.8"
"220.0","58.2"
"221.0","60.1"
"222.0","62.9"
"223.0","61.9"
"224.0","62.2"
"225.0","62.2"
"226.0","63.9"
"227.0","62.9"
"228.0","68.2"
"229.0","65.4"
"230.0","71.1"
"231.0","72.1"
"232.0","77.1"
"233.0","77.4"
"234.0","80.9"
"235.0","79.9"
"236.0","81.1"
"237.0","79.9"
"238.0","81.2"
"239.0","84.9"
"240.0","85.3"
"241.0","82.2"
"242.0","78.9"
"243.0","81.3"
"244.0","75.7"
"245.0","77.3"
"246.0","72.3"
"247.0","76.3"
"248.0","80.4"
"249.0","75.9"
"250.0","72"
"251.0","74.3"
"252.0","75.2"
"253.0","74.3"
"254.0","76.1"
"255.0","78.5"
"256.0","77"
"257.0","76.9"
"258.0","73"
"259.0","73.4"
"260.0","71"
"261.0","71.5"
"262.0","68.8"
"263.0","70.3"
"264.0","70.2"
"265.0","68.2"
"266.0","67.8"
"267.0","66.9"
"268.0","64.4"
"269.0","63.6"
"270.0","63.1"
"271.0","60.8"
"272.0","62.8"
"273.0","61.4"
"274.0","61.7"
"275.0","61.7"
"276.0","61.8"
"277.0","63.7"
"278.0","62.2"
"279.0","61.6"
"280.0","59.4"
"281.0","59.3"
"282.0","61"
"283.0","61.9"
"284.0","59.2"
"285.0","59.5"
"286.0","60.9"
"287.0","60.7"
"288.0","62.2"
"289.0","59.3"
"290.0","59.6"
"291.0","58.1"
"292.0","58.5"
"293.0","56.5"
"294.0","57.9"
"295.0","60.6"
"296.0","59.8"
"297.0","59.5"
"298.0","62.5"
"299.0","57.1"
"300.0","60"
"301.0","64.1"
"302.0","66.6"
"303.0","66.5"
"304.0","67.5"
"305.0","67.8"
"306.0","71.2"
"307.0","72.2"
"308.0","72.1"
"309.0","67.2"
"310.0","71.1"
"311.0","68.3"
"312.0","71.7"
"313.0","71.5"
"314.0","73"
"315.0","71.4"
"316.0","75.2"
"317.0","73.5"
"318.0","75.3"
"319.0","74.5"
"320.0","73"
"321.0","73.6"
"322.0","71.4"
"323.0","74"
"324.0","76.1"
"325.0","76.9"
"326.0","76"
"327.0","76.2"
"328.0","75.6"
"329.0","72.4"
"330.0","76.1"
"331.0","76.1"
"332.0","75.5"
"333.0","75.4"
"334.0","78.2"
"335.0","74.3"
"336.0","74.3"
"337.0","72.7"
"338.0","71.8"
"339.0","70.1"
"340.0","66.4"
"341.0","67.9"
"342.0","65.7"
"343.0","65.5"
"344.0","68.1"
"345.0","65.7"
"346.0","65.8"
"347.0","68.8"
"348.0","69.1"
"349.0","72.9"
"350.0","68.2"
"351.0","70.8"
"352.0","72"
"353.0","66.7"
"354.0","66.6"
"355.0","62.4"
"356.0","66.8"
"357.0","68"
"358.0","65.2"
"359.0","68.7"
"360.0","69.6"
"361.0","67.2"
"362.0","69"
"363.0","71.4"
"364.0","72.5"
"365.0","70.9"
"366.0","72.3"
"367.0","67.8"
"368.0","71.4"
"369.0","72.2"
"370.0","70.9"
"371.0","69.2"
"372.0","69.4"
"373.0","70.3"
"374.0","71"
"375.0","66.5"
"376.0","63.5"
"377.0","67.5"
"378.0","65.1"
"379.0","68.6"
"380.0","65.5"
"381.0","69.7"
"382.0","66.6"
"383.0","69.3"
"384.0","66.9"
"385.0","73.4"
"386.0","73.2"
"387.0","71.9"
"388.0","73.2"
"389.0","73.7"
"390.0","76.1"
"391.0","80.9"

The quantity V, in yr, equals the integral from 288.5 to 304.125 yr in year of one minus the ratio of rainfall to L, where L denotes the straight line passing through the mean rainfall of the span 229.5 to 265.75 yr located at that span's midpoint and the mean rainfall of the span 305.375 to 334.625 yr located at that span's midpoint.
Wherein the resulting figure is 2.87 yr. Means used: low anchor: 76.1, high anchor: 73.6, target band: 60.7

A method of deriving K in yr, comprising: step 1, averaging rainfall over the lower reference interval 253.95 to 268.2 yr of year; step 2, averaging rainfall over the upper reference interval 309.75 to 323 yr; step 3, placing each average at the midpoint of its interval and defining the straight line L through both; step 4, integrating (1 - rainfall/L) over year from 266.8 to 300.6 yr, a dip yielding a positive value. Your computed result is 5.3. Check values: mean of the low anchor 71.6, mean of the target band 60.8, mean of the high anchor 72.7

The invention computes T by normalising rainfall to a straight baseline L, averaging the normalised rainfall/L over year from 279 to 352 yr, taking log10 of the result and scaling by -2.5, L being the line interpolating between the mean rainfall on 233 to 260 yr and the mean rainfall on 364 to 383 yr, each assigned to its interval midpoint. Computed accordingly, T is 0.07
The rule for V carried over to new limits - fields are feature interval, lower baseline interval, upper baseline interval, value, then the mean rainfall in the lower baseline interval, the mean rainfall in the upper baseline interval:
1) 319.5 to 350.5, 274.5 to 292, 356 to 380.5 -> -3.0 yr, 60.6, 68.9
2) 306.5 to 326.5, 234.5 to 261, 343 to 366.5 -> -0.3 yr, 77.4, 68.6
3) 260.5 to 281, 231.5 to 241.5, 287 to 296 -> 0.9 yr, 81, 59.2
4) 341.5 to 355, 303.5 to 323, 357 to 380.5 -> 0.4 yr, 71.7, 68.9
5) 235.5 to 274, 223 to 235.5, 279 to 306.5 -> -3.9 yr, 69.9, 61.4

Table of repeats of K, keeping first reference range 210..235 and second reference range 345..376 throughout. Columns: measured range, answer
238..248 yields -2.4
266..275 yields 0.3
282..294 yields 1.2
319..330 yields -1.2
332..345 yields -0.5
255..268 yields -1.3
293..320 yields -0.3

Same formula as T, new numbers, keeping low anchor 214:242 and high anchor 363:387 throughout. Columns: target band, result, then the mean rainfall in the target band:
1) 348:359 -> 0.02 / 68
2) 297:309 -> 0.05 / 65.9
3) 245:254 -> -0.09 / 75.3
